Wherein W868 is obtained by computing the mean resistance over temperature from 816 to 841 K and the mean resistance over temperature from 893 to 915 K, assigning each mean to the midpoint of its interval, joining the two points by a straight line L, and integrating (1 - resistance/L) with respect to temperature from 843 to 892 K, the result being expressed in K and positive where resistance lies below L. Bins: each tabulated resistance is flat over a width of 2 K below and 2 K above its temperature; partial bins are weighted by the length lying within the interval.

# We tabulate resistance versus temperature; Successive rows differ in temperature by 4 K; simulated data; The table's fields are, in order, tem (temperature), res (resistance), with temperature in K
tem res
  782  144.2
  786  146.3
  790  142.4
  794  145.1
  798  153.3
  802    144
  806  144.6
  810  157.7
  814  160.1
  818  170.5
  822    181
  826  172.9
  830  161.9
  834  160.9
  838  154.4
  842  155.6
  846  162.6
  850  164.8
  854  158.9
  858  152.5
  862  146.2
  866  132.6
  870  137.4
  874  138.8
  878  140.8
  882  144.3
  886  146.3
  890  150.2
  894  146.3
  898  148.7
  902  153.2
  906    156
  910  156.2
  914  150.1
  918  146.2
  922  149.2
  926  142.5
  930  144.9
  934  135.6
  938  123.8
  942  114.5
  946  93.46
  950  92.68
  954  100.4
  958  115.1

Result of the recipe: 3.4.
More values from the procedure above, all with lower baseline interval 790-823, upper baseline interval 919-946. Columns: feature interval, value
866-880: 0.51 K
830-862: -2.11 K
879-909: -2.12 K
